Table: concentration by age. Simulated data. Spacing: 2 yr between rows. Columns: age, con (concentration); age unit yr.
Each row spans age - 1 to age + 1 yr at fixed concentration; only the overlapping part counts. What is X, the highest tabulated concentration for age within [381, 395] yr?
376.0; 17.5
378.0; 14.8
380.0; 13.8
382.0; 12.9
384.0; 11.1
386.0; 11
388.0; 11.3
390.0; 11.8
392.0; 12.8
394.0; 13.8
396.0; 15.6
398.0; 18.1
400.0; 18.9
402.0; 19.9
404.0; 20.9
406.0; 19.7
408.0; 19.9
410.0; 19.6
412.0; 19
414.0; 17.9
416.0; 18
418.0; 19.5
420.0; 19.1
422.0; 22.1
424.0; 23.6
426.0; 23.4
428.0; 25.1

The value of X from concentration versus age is 13.8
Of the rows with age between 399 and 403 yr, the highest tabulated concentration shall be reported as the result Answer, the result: 19.9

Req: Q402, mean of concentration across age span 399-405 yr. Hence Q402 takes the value 19.9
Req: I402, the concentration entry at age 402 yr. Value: 19.9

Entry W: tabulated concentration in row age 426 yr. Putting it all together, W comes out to 23.4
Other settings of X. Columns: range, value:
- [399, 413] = 20.9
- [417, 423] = 22.1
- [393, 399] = 18.1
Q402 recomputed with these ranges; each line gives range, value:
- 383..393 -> 11.6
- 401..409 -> 20.1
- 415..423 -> 19.7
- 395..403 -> 18.1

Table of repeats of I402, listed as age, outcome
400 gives 18.9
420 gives 19.1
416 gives 18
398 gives 18.1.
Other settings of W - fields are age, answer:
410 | 19.6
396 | 15.6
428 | 25.1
